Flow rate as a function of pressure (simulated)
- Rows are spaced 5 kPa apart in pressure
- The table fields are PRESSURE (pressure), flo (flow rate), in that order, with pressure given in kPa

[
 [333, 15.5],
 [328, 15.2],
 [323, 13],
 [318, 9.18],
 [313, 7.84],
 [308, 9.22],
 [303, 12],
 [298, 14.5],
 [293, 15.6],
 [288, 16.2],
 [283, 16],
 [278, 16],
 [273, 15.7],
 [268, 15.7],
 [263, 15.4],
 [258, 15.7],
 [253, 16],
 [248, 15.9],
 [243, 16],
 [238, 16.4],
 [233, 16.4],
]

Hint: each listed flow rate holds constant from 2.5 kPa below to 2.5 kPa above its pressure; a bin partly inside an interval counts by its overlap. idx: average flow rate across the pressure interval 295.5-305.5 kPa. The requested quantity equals 13.2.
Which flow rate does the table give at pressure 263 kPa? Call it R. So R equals 15.4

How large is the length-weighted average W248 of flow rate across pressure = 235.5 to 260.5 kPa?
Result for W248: 16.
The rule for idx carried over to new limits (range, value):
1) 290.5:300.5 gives 15.1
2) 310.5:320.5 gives 8.51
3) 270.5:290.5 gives 16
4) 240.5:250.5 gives 15.9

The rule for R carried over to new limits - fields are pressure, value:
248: 15.9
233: 16.4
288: 16.2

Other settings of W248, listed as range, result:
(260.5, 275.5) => 15.6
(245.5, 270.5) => 15.7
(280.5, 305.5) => 14.9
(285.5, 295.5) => 15.9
